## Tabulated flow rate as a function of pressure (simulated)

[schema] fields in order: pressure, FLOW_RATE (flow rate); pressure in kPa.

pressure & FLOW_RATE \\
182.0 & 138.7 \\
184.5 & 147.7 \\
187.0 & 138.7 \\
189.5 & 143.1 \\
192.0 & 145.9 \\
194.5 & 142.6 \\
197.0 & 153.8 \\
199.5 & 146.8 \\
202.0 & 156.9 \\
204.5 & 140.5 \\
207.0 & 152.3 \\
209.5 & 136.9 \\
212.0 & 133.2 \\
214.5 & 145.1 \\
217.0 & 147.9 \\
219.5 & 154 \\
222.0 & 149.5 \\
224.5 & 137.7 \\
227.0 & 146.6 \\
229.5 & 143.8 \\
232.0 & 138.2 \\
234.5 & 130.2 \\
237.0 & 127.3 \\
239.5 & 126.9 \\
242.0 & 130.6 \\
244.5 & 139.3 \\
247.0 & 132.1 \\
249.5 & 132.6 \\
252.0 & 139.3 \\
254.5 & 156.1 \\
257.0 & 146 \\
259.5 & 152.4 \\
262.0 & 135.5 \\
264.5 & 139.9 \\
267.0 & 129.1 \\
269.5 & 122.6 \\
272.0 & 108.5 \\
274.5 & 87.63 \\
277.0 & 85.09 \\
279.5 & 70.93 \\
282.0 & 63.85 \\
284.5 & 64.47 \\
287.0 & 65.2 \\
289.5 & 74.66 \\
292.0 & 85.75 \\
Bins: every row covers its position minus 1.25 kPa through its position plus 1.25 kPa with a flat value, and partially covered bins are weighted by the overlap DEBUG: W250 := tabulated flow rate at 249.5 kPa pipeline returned 132.6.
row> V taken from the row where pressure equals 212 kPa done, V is 133.2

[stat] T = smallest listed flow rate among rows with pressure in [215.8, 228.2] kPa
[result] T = 137.7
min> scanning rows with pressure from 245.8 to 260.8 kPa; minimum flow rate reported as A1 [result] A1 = 132.1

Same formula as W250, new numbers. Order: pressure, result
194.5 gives 142.6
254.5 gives 156.1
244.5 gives 139.3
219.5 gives 154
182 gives 138.7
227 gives 146.6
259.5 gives 152.4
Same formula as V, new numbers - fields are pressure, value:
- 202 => 156.9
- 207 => 152.3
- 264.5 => 139.9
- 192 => 145.9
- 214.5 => 145.1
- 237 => 127.3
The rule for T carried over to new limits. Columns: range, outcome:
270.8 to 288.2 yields 63.85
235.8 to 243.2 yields 126.9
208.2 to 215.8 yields 133.2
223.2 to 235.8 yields 130.2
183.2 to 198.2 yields 138.7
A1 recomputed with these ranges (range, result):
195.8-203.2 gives 146.8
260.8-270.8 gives 122.6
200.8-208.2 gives 140.5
